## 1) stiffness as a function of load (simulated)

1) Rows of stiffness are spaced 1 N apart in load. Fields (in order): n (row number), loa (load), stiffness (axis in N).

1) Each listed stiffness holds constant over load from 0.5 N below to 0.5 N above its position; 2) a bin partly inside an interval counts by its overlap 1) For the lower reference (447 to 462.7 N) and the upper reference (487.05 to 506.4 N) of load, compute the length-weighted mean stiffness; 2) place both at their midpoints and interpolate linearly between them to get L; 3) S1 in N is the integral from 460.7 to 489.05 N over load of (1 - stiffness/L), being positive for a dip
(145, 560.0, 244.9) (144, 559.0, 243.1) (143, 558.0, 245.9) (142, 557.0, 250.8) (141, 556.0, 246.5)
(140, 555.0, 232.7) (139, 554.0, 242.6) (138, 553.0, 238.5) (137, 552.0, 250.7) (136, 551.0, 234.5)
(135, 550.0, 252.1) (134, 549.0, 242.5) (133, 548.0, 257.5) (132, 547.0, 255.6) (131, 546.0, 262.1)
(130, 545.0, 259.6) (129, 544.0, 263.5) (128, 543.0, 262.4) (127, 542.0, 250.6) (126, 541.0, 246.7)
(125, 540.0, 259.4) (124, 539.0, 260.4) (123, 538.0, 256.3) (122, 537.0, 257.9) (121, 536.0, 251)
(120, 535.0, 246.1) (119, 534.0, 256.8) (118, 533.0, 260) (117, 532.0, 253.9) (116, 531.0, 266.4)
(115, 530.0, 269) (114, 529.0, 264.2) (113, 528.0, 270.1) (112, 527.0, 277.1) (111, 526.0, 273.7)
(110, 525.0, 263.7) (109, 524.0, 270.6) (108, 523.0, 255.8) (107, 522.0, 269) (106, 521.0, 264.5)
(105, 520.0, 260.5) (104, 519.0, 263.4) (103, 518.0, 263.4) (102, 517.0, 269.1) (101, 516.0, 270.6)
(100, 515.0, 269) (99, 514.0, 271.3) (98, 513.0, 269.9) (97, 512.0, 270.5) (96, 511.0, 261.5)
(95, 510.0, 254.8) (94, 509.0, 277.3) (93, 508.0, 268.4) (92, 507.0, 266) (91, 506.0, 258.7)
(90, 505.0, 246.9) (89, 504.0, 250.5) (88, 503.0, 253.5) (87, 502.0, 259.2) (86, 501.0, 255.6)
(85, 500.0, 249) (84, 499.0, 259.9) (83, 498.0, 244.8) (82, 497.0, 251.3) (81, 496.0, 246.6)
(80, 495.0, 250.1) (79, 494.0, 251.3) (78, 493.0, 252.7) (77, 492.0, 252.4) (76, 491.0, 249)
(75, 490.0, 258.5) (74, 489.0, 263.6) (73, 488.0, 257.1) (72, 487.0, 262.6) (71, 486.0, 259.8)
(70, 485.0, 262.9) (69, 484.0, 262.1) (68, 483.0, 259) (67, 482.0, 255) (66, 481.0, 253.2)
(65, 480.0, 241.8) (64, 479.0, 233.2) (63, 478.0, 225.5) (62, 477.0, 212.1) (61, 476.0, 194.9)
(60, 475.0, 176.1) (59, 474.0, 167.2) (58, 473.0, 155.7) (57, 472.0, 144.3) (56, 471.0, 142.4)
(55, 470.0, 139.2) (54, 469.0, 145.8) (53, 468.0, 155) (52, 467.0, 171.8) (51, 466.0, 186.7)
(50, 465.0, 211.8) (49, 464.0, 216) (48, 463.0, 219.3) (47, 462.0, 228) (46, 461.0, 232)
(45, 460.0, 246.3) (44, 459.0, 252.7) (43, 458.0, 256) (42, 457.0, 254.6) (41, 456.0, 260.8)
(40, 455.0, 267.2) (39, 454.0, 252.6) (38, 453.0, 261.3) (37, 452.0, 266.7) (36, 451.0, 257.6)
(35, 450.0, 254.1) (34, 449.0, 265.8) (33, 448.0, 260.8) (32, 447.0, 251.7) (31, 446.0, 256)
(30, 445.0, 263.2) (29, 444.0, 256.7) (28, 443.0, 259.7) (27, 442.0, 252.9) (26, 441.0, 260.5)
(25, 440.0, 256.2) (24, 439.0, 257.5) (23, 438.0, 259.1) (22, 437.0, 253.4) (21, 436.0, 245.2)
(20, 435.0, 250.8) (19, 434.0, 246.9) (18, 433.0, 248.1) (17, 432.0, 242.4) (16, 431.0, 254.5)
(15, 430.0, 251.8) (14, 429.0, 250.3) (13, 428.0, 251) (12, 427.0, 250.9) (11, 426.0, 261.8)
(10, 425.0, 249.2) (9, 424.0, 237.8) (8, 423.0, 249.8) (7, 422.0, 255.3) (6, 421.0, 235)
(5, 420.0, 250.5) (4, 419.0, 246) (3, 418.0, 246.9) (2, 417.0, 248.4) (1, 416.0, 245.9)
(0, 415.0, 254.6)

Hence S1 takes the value 4.8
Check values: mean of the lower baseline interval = 254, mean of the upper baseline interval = 253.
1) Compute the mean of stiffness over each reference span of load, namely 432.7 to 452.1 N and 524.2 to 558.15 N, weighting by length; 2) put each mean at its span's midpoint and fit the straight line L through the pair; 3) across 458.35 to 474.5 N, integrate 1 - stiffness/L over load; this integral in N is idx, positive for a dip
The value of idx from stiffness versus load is 4.2 N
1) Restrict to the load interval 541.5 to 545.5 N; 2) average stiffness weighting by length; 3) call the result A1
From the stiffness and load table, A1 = 259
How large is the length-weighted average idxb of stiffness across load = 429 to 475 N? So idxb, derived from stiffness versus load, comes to 232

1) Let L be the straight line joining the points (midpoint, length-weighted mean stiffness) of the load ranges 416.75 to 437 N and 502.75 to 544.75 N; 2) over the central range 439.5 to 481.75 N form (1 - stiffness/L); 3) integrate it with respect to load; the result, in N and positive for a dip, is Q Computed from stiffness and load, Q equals 4.6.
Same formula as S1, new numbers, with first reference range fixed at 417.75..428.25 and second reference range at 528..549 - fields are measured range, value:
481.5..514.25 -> -0.4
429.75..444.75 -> -0.2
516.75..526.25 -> -0.3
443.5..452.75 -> -0.3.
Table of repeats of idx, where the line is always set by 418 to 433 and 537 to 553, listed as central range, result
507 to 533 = -1.4 N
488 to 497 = -0.1 N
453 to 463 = 0.0 N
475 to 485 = 0.6 N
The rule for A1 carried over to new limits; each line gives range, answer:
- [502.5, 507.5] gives 255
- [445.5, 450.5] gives 258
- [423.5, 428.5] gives 250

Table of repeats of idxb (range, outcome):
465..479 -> 174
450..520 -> 239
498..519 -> 262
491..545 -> 260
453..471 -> 217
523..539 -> 262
